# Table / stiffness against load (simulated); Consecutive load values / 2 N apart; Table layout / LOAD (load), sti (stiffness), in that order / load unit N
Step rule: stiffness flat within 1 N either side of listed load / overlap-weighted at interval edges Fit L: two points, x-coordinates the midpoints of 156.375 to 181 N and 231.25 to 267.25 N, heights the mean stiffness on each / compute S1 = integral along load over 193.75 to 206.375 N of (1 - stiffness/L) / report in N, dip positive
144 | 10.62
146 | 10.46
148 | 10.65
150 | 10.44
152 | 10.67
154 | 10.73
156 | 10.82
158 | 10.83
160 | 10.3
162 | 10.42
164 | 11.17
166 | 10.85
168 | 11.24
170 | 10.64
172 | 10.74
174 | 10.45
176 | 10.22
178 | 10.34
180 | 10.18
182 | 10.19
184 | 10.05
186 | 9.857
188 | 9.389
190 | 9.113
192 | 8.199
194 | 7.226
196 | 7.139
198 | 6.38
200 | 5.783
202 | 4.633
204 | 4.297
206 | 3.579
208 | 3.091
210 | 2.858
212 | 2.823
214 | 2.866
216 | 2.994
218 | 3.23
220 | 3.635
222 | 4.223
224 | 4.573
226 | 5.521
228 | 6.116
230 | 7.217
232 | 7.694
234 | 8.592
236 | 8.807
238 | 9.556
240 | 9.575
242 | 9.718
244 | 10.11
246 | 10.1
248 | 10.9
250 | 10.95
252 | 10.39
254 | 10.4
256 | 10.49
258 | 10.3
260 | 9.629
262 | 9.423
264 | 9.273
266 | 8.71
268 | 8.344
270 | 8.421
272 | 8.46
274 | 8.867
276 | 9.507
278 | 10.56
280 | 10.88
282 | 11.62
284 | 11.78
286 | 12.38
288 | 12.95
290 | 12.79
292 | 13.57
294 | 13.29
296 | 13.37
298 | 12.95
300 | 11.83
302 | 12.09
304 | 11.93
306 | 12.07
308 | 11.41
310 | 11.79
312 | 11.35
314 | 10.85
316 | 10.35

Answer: 5.8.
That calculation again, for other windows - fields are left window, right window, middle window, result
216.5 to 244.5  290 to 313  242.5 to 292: -3.6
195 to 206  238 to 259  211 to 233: 8.9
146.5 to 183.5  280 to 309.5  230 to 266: 6.4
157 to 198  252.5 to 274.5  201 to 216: 9.7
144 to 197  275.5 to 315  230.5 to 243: 2.5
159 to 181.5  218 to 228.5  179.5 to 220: 8.2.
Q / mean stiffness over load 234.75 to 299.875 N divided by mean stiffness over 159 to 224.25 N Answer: 1.43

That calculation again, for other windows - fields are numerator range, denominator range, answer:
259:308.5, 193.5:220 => 2.57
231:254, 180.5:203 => 1.21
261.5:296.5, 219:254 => 1.32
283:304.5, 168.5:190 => 1.24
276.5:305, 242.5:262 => 1.19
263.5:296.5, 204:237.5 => 2.21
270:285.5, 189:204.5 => 1.53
